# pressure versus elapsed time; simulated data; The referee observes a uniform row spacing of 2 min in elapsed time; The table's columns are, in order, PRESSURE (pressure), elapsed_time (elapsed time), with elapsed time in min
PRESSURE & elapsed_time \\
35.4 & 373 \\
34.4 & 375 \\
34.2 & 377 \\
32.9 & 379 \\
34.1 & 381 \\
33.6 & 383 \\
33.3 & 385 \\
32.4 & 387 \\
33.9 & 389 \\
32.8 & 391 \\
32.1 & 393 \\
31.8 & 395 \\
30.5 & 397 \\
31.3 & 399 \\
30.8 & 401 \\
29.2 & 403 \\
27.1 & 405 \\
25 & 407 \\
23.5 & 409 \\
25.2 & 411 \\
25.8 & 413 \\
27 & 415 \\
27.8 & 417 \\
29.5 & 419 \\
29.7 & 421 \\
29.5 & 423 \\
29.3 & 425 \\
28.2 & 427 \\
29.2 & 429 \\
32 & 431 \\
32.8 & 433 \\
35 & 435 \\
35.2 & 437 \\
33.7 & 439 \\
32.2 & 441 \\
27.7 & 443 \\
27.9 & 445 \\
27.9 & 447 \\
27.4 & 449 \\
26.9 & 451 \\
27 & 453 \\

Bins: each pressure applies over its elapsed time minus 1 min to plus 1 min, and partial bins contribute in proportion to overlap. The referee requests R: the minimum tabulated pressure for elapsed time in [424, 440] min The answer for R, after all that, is 28.2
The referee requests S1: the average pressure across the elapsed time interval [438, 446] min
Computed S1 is 30.4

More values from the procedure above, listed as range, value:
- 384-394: 32.9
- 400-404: 30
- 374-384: 33.8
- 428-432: 30.6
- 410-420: 27.1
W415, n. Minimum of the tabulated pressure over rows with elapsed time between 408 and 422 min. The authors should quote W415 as 23.5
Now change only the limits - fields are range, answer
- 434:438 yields 35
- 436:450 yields 27.4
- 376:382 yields 32.9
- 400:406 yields 27.1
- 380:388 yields 32.4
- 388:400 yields 30.5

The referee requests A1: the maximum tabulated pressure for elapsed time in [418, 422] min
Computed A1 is 29.7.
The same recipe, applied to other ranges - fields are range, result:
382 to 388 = 33.6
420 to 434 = 32.8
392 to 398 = 32.1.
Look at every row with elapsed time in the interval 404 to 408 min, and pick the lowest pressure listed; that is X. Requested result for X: 25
